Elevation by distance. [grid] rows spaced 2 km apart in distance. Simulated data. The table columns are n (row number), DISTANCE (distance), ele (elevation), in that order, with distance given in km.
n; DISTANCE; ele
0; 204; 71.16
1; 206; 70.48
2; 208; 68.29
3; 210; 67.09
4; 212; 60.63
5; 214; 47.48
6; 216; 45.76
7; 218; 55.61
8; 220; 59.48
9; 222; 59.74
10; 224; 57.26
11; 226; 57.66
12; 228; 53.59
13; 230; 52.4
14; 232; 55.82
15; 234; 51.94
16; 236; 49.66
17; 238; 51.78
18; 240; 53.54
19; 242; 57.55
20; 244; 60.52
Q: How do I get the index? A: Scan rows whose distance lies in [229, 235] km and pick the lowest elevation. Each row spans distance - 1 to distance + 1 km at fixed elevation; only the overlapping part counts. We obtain 51.94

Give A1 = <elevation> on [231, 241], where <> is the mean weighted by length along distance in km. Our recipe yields 52.5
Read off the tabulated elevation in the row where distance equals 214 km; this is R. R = 47.48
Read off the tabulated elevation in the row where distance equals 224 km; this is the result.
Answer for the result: 57.26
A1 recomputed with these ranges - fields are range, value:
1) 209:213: 63.9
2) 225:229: 55.6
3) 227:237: 52.7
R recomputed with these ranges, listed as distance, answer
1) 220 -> 59.48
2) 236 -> 49.66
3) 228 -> 53.59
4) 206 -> 70.48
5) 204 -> 71.16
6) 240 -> 53.54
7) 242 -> 57.55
